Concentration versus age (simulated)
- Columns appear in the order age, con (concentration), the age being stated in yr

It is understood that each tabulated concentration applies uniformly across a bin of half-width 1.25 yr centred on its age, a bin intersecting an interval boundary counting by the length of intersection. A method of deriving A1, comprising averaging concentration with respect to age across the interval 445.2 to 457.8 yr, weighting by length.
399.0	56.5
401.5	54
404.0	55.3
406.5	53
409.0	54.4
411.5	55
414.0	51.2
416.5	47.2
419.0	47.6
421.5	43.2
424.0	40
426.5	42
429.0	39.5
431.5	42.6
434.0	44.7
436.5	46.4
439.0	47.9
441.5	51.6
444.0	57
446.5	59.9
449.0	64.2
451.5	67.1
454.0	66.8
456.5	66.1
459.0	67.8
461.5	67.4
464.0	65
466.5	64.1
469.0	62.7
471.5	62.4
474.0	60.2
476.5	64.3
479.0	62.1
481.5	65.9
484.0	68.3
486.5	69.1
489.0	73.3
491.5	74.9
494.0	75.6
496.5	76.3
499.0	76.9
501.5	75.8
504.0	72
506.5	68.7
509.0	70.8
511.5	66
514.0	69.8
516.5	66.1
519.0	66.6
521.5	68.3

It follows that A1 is 64.8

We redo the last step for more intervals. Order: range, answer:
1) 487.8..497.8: 75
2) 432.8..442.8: 47.7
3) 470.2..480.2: 62.3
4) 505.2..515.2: 68.8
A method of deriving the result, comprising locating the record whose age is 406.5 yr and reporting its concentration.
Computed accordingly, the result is 53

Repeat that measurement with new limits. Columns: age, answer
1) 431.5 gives 42.6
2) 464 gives 65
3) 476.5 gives 64.3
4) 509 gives 70.8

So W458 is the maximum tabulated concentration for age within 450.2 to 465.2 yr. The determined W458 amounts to 67.8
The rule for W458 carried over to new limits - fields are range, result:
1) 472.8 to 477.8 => 64.3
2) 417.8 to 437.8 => 47.6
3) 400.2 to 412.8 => 55.3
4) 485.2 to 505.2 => 76.9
